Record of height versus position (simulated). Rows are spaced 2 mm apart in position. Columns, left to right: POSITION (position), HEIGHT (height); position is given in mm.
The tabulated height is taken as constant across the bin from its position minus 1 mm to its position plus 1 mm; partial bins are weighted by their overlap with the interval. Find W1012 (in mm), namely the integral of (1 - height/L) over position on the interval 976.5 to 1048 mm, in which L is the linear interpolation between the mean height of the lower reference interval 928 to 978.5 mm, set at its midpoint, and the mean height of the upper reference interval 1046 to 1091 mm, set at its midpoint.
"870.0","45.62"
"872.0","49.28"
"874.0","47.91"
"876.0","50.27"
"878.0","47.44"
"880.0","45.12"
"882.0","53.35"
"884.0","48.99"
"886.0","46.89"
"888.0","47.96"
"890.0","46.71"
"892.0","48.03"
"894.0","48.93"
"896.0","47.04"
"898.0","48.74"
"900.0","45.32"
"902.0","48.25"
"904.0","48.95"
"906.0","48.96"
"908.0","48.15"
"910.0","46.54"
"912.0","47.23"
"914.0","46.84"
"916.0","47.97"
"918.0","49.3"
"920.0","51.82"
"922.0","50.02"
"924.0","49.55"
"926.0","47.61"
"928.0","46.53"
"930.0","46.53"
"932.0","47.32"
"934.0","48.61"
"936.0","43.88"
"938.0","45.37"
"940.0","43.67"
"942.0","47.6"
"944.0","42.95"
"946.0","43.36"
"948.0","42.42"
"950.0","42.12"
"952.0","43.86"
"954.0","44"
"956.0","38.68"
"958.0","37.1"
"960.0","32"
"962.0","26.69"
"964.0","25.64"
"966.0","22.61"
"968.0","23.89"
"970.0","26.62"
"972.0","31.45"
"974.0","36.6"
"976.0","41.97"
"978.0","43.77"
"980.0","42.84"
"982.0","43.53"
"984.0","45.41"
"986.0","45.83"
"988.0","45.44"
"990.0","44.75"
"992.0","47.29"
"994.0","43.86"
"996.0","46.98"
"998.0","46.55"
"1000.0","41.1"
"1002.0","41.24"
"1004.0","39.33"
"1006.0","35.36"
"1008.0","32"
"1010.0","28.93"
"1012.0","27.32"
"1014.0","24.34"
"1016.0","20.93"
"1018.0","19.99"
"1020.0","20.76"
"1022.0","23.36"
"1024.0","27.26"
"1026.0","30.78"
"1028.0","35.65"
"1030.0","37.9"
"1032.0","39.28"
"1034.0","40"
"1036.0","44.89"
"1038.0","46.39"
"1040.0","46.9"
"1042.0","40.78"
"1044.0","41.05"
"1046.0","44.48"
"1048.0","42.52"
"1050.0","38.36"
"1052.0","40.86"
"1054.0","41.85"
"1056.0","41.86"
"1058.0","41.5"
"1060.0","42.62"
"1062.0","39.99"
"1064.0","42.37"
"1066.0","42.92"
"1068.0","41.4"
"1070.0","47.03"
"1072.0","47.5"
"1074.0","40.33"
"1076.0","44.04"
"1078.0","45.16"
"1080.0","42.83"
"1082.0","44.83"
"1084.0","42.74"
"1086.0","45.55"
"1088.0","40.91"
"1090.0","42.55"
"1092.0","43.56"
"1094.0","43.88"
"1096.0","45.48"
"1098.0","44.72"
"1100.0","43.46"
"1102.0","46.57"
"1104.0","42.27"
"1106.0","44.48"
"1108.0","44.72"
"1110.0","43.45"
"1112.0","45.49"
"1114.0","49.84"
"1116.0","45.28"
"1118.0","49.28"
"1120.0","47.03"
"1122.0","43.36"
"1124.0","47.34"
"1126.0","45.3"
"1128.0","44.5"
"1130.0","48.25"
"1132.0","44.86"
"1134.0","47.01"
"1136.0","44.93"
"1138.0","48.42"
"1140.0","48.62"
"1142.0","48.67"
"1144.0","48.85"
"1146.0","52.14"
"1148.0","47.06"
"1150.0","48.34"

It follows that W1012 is 4.9 mm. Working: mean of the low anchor 38.9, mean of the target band 38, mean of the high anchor 42.8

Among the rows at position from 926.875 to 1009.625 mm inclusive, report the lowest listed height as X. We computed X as 22.61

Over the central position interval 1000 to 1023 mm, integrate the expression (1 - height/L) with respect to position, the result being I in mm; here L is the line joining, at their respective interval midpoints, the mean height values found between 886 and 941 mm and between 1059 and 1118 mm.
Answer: 8.37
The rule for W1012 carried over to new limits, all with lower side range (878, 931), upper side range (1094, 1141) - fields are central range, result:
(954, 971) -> 6.25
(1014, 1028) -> 6.61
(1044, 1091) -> 3.65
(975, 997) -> 1.18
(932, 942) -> 0.41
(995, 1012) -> 3.18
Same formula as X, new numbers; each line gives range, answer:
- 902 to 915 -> 46.54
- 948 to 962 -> 26.69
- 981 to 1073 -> 19.99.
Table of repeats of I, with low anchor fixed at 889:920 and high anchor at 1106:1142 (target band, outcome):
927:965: 4.9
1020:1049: 5.5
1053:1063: 1.1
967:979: 3.4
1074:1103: 1.7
